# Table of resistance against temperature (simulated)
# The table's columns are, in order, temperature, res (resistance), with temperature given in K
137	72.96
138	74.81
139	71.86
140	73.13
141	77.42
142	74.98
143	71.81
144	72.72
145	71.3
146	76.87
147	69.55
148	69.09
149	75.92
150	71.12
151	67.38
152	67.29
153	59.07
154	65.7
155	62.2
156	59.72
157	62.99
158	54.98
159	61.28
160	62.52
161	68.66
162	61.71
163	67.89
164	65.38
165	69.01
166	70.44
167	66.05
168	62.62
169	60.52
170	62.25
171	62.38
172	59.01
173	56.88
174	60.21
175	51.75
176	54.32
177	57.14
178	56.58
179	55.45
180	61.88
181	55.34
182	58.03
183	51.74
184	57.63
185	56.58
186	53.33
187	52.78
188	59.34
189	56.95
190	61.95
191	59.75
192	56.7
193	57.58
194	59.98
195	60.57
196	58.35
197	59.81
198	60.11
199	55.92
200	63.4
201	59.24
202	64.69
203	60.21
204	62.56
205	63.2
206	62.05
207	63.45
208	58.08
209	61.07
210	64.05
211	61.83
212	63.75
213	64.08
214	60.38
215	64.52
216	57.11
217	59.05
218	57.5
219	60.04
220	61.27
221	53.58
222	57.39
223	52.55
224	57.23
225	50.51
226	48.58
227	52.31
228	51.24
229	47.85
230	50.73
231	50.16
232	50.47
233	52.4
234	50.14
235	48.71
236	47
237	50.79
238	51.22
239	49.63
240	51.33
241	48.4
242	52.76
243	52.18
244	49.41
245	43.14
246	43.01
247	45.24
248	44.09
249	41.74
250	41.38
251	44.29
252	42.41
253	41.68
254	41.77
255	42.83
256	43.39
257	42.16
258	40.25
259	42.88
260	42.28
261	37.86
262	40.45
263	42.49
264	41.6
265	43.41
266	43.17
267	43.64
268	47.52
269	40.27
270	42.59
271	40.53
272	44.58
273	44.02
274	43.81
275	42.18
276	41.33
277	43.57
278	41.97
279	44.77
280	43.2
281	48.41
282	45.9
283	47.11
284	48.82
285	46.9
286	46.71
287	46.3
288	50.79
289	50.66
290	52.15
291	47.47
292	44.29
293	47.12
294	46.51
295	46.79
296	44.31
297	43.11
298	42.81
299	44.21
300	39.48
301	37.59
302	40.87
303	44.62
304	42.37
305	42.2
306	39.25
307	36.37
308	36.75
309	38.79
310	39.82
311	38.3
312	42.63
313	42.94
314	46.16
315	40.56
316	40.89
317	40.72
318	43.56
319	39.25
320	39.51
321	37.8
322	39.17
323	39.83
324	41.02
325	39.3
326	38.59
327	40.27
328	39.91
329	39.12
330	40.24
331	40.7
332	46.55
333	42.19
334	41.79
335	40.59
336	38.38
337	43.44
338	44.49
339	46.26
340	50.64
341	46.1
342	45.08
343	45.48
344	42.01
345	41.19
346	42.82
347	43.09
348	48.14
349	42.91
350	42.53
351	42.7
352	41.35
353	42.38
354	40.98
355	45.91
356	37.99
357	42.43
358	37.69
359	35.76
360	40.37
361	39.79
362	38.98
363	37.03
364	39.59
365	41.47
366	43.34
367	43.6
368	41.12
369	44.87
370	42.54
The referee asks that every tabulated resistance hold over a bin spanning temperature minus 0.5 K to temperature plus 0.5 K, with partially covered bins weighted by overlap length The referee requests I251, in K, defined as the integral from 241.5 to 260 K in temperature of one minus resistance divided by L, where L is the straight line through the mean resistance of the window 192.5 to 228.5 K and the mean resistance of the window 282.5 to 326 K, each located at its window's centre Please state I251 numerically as 2.9 K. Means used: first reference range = 59.1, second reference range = 42.9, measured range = 44.1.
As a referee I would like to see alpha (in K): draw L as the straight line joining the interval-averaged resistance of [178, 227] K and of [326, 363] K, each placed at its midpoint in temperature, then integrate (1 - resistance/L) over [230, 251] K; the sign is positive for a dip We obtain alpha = 2.4 K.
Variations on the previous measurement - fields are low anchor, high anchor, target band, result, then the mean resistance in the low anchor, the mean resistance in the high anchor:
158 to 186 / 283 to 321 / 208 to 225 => -1.54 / 60.3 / 43.3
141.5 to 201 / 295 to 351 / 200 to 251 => 0.66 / 62.1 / 41.8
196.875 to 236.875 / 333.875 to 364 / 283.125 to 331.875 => 4.61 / 57.1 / 42.2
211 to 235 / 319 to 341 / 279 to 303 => 0.45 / 55.3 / 41.5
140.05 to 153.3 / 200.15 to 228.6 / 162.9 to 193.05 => 2.98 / 71.4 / 59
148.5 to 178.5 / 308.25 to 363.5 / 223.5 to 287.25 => 7.07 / 62.8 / 41.5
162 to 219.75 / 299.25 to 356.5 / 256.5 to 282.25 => 3.45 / 60.1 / 41.7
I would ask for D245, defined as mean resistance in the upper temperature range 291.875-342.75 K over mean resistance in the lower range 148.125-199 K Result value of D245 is 0.69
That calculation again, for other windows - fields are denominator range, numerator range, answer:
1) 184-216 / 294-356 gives 0.70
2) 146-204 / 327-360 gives 0.69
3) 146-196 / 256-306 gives 0.72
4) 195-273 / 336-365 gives 0.83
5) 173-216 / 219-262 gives 0.81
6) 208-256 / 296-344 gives 0.80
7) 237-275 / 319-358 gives 0.95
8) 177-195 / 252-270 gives 0.74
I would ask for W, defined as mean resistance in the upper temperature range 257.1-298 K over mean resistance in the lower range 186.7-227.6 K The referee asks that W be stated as 0.75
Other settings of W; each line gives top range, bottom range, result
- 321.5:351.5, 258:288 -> 0.97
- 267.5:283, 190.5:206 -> 0.73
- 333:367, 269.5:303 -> 0.94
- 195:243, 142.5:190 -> 0.90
